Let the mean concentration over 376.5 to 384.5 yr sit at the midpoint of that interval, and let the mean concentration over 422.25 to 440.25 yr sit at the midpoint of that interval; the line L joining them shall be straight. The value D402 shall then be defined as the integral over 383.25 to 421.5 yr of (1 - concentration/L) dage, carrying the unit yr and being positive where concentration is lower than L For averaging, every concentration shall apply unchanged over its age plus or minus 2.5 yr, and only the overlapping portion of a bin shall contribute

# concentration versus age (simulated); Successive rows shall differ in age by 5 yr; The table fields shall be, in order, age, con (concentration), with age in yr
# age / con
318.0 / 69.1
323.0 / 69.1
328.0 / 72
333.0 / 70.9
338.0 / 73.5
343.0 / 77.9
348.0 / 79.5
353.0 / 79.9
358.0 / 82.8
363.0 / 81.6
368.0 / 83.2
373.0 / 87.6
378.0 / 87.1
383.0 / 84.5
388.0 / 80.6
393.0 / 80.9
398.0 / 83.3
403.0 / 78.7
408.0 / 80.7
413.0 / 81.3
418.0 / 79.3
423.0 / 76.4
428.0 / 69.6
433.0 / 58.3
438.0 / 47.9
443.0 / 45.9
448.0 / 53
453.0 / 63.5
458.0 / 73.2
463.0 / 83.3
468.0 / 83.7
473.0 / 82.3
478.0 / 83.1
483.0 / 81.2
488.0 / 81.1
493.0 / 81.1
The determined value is -2.8 yr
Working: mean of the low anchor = 85.8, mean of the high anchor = 62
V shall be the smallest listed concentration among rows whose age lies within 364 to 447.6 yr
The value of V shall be 45.9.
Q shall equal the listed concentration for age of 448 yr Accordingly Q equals 53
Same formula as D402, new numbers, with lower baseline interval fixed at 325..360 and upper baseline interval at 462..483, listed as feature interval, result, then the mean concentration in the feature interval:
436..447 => 4.6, 47.7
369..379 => -1.1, 86.8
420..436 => 2.5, 67.8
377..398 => -1.2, 83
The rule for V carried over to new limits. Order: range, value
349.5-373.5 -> 79.9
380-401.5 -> 80.6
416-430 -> 69.6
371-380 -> 87.1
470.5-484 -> 81.2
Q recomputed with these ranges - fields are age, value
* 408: 80.7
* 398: 83.3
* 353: 79.9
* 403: 78.7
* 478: 83.1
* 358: 82.8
